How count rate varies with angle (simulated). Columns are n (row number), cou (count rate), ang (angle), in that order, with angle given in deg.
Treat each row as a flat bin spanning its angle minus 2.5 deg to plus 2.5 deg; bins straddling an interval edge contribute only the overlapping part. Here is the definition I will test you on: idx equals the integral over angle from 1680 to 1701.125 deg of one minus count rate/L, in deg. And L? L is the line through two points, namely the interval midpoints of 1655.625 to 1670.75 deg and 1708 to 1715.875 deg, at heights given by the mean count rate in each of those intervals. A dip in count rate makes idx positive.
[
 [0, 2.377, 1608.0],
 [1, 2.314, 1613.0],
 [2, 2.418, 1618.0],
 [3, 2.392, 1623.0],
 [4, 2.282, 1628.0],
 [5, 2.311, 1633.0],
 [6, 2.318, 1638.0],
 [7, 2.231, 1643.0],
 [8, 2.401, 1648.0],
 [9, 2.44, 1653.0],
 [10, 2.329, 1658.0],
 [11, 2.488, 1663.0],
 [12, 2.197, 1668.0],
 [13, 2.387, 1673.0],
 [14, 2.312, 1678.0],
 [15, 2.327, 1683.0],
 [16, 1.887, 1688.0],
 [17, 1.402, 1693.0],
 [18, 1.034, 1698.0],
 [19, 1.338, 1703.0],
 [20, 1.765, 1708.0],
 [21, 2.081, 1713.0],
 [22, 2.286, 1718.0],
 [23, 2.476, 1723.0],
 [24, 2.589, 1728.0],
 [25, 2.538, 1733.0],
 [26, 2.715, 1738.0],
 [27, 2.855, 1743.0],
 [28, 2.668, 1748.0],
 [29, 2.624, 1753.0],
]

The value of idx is 4.8 deg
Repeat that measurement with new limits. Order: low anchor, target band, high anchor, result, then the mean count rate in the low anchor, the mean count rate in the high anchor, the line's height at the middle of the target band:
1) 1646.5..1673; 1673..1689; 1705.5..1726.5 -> 0.4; 2.37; 2.17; 2.3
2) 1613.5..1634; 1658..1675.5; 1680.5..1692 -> -1.9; 2.35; 2.02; 2.12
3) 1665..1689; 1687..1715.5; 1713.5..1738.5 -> 9.6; 2.25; 2.47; 2.36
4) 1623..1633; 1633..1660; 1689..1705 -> -4.0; 2.32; 1.31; 2.05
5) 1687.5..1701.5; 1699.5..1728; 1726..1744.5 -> 0.0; 1.37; 2.67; 1.98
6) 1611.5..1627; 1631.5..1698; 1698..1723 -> -2.3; 2.37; 1.84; 2.11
